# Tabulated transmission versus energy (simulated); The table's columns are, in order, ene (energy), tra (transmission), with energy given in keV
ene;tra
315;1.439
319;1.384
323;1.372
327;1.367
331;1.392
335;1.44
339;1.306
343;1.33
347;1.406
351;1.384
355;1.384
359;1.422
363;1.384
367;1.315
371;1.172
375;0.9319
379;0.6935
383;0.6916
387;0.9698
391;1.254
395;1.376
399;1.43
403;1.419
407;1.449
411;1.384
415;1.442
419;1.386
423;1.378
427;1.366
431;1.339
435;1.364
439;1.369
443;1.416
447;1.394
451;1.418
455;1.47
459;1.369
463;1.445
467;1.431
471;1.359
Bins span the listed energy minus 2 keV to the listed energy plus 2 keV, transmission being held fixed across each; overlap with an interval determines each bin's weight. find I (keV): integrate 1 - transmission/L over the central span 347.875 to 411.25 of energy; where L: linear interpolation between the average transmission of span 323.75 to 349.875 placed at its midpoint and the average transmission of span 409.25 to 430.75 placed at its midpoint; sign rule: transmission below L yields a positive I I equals 7.0 keV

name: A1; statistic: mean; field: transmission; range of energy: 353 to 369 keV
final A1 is 1.38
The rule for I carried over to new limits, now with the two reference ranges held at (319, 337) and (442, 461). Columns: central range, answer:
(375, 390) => 6.1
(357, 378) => 2.7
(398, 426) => -0.1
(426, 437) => 0.4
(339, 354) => 0.3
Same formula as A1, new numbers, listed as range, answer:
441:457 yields 1.42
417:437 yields 1.37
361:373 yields 1.29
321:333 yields 1.38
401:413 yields 1.42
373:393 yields 0.908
